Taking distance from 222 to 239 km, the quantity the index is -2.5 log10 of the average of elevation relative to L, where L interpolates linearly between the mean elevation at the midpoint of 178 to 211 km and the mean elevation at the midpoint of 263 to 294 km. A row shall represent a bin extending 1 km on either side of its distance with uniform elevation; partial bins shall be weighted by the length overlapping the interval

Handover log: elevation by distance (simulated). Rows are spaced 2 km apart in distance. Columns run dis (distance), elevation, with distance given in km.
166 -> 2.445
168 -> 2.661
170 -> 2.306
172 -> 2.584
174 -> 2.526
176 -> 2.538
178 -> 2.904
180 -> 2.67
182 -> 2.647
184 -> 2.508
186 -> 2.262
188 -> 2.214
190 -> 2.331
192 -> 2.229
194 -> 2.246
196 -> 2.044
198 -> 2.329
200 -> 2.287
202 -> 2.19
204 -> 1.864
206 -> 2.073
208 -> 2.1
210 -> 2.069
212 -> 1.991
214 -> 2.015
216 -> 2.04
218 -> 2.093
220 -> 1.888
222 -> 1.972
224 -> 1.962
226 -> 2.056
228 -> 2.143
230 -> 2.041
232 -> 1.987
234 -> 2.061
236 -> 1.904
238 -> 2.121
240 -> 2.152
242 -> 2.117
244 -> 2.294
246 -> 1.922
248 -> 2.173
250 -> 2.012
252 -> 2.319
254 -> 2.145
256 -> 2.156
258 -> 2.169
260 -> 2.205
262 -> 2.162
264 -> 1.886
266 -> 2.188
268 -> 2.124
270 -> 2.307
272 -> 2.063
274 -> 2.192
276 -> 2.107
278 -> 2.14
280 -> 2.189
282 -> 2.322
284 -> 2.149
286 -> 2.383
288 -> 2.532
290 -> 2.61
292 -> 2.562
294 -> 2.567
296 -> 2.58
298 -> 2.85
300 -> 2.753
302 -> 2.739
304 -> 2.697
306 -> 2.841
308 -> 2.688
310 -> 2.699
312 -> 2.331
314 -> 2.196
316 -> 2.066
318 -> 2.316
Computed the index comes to 0.12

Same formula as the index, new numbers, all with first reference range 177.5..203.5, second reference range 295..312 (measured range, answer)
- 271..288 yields 0.189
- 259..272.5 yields 0.209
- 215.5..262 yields 0.199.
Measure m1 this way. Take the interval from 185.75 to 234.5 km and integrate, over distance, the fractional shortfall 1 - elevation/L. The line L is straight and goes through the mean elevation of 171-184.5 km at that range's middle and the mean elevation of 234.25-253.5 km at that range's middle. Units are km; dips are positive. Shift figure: 5.7 km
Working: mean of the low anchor 2.63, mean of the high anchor 2.11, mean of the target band 2.1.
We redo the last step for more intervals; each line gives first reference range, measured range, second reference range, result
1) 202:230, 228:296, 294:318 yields 3.31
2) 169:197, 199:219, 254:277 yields 2.28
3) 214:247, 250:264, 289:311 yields 0.81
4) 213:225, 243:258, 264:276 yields -0.43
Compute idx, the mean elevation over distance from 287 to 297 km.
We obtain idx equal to 2.57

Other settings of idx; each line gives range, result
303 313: 2.65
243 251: 2.1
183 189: 2.33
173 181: 2.66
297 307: 2.78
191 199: 2.21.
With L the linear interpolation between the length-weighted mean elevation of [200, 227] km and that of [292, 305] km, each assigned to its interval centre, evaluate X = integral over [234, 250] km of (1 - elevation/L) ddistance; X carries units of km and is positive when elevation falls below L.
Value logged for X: 1.2 km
